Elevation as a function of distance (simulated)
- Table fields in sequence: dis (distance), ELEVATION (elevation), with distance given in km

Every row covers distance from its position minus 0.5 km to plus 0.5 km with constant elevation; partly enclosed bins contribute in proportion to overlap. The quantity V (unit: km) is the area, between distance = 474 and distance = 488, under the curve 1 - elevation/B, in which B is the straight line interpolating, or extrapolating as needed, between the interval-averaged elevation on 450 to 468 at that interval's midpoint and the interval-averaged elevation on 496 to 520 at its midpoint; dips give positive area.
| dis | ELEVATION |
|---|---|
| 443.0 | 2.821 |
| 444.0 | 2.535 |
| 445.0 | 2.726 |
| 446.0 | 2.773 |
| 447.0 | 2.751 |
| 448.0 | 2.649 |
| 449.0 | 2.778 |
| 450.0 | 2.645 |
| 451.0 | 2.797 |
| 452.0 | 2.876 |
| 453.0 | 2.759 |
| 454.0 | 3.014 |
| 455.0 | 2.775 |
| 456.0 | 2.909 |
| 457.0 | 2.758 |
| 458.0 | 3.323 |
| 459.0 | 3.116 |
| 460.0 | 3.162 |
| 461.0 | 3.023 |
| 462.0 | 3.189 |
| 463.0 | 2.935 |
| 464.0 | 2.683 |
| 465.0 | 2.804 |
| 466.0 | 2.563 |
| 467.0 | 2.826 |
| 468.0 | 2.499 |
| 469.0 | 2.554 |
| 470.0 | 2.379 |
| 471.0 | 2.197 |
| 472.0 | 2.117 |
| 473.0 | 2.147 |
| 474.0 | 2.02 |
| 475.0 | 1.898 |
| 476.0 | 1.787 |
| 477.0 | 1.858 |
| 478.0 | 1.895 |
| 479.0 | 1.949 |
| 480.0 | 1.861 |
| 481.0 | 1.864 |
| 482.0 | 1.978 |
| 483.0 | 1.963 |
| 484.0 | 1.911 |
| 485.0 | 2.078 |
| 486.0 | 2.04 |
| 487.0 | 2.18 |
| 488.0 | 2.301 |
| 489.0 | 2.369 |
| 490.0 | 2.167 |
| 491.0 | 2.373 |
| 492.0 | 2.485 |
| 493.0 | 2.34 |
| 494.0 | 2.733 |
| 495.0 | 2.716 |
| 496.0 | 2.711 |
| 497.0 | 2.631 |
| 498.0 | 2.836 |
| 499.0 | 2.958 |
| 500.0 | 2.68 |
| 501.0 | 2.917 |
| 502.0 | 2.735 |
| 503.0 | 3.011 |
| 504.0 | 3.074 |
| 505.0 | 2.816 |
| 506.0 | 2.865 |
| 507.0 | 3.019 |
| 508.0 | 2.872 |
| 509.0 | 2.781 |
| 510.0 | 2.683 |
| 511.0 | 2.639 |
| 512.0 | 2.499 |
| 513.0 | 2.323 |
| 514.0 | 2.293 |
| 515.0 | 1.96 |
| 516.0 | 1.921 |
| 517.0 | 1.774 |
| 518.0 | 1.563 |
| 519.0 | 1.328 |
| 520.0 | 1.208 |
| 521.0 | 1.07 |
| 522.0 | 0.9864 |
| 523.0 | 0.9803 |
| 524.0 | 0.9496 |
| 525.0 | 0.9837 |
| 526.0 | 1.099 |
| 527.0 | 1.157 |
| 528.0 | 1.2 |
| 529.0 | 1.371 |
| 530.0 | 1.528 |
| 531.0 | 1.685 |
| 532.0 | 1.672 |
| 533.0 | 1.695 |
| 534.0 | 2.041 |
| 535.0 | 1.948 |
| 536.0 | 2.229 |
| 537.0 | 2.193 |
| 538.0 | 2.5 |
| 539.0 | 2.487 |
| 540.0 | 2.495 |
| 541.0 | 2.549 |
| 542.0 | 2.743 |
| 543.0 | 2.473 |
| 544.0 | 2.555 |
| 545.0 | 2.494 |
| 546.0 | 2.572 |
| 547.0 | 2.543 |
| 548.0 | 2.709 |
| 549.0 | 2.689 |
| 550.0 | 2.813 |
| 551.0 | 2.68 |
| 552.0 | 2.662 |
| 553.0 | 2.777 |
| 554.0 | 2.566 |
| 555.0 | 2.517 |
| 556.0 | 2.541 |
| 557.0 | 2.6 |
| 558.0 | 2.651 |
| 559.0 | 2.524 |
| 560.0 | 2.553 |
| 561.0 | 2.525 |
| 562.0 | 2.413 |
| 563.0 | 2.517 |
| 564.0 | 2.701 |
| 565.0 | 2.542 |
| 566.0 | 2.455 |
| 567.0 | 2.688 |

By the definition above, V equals 3.9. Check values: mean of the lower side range 2.89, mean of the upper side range 2.51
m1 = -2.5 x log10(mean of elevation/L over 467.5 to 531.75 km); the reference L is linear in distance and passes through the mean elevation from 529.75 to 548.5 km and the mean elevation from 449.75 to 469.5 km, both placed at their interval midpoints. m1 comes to 0.213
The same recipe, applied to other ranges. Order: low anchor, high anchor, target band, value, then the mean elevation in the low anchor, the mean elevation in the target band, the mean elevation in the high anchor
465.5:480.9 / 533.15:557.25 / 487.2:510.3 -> -0.18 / 2.16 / 2.69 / 2.5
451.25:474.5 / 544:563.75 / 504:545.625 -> 0.30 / 2.72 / 2.01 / 2.6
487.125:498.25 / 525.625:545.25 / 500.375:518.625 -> -0.10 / 2.5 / 2.53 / 2.01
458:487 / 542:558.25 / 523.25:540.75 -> 0.43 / 2.35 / 1.72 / 2.62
